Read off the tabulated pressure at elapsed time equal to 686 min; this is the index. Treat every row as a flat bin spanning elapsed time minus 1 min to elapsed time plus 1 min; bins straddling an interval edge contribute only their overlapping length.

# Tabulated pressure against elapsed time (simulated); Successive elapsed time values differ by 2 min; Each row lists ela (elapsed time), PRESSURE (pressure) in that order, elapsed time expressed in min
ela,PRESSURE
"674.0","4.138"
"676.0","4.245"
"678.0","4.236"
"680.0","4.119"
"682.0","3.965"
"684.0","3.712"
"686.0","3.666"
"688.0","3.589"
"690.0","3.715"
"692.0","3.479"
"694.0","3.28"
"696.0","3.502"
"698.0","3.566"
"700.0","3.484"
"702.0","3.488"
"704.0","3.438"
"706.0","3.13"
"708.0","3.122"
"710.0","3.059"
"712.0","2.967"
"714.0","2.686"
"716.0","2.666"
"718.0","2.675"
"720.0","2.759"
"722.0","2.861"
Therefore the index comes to 3.666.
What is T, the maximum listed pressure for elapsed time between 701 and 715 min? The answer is 3.488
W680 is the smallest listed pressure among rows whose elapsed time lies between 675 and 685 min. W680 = 3.712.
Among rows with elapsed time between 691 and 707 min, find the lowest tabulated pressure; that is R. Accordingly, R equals 3.13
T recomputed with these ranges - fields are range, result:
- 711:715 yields 2.967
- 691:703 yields 3.566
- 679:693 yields 4.119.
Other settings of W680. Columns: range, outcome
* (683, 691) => 3.589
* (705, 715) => 2.686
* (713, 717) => 2.666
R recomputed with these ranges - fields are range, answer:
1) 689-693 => 3.479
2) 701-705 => 3.438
